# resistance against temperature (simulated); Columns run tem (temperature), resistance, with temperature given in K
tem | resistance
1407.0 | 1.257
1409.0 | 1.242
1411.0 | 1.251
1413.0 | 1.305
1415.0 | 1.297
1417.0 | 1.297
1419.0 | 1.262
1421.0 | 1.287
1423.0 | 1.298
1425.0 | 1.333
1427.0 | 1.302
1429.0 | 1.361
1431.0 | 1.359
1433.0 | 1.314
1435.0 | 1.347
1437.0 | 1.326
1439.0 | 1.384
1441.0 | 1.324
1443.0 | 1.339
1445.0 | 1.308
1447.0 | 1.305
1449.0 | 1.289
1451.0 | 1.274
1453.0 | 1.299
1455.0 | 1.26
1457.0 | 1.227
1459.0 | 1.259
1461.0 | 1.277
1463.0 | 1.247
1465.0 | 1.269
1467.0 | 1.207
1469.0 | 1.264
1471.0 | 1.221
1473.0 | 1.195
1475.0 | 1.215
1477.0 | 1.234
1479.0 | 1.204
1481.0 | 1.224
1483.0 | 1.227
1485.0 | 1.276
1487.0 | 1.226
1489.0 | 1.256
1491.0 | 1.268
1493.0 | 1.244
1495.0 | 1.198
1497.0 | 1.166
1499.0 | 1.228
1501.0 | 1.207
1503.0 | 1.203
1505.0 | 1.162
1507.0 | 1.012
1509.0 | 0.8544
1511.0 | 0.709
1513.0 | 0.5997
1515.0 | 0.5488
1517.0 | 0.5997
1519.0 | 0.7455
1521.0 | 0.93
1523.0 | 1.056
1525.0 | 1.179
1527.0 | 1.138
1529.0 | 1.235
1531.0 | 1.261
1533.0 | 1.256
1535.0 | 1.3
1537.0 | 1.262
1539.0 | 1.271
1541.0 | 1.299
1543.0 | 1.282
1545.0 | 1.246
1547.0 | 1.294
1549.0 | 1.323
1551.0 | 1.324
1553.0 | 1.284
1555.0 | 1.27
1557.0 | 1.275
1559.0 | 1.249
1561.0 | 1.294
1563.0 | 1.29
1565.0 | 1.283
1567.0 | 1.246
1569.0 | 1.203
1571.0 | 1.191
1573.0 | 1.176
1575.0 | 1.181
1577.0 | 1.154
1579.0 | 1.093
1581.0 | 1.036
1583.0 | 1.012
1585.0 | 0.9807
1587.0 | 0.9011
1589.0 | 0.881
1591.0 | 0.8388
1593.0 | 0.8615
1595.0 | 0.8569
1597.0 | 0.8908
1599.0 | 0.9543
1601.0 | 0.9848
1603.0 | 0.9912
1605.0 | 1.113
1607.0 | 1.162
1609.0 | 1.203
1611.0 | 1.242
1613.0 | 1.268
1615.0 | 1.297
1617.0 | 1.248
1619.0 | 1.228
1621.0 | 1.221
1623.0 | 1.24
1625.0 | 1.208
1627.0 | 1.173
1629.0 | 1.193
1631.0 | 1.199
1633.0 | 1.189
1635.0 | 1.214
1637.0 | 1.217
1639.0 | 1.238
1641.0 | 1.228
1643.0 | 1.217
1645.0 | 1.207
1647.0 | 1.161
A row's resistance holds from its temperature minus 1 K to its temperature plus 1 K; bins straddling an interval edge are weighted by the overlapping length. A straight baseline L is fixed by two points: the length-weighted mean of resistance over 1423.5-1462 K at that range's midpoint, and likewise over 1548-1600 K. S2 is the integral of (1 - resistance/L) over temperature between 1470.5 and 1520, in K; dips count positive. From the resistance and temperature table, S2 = 6.3 K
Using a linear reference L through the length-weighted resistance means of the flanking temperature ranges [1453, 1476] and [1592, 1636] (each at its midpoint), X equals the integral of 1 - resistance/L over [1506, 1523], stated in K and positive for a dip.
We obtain 6.2 K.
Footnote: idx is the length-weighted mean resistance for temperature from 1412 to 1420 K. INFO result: 1.29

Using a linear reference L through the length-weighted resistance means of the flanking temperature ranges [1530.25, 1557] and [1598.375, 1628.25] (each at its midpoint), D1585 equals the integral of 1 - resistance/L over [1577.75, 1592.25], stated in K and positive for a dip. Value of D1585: 3.01 K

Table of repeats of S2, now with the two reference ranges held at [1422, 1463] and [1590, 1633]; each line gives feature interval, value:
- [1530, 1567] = -2.9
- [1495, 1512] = 2.2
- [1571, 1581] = 0.1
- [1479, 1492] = 0.2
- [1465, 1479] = 0.5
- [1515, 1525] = 3.1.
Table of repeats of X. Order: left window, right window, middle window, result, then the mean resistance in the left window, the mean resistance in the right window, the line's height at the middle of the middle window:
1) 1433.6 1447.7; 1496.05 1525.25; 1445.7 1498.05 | -4.1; 1.33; 0.94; 1.16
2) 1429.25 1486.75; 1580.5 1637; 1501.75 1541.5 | 5.6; 1.27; 1.1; 1.2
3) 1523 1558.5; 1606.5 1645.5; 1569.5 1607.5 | 6.9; 1.26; 1.22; 1.24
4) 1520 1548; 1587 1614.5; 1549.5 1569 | -2.3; 1.21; 1.02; 1.14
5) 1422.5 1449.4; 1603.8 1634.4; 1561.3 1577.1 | 0.3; 1.33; 1.21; 1.24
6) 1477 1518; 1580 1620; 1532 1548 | -3.2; 1.07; 1.05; 1.06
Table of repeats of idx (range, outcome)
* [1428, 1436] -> 1.35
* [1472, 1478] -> 1.21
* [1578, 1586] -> 1.03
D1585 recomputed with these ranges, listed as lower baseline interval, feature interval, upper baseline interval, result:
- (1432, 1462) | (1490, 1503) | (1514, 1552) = -0.1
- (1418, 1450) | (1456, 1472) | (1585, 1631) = 0.4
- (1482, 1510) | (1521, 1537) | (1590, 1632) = -0.4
